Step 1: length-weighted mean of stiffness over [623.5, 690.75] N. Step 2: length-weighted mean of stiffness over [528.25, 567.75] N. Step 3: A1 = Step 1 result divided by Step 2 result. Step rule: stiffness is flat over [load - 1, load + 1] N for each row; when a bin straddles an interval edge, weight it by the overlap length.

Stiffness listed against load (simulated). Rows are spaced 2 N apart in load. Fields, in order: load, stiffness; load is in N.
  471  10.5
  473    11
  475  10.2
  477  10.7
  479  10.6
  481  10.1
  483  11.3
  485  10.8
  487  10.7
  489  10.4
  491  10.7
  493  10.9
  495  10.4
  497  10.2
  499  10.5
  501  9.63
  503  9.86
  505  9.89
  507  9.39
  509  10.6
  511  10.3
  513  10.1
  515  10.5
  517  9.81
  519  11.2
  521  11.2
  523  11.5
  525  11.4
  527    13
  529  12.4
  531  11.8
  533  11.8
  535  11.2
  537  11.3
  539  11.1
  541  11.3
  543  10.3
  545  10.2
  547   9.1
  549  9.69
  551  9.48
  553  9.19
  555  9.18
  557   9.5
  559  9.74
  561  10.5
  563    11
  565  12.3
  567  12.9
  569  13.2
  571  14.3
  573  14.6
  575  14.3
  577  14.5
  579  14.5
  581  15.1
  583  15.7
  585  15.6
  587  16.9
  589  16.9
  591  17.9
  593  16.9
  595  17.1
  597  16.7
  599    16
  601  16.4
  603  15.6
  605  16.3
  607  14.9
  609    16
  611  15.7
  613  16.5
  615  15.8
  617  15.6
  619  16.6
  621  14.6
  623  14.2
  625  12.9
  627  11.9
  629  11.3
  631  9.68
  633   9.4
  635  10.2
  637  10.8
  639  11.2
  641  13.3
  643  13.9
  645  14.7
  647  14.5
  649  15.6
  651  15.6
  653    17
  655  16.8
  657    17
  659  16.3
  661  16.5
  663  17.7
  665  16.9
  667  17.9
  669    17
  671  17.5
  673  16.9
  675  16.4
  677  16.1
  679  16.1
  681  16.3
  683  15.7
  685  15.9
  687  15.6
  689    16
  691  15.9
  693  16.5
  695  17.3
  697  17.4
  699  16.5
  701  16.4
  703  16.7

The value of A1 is 1.39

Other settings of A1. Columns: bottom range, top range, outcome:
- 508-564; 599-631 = 1.39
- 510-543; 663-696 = 1.47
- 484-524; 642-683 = 1.56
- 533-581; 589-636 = 1.28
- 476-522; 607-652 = 1.31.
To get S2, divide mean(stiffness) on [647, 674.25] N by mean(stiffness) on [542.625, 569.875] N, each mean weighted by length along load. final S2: 1.60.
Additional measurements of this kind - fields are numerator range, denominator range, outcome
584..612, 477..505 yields 1.56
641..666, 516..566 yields 1.48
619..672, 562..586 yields 1.03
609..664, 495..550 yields 1.34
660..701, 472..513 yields 1.60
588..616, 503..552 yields 1.52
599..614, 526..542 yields 1.36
